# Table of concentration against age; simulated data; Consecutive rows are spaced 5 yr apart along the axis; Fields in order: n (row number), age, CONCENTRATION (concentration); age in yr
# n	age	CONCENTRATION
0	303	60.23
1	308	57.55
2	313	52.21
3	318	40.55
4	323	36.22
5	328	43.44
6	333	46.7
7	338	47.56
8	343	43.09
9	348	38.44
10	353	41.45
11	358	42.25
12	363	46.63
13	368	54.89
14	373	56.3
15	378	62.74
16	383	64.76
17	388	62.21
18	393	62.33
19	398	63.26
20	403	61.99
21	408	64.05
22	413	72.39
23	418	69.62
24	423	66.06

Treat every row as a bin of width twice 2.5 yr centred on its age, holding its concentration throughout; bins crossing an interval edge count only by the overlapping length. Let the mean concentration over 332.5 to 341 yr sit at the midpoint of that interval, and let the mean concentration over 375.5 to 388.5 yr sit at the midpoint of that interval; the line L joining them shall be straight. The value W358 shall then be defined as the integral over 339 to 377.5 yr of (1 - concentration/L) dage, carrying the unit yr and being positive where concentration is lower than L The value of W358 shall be 5.54 yr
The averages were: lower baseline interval 47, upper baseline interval 63.4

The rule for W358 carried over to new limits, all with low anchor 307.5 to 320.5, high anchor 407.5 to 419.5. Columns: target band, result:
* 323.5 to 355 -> 6.4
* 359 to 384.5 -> 2.1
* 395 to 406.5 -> 0.7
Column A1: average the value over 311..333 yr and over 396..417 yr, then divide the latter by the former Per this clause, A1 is 1.5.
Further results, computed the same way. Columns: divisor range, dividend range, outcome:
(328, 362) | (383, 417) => 1.49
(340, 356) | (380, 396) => 1.53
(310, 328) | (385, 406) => 1.44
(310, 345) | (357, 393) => 1.28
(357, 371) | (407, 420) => 1.42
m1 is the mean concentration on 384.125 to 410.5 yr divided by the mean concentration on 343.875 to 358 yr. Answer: 1.54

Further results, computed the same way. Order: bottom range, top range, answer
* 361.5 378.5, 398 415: 1.20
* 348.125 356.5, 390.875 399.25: 1.54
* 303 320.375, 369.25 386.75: 1.18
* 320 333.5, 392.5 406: 1.51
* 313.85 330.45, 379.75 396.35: 1.53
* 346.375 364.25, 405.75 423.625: 1.62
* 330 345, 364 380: 1.24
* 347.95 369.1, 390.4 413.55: 1.43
